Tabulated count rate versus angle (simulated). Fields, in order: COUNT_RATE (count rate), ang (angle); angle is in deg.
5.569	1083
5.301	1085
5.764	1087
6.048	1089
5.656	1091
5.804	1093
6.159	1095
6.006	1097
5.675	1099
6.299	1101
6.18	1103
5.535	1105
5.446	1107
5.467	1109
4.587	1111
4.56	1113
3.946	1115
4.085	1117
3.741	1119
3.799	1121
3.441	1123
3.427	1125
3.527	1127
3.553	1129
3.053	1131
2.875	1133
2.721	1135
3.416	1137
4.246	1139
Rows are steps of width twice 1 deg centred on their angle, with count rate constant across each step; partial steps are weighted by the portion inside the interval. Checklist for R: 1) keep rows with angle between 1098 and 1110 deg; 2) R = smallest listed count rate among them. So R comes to 5.446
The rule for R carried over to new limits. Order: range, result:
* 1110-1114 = 4.56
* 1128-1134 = 2.875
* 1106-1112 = 4.587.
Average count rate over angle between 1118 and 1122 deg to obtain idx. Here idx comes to 3.77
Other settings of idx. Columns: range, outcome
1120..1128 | 3.55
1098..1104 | 6.05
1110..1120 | 4.18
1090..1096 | 5.87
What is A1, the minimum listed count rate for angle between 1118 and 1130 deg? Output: 3.427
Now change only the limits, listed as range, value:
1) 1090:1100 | 5.656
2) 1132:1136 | 2.721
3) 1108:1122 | 3.741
